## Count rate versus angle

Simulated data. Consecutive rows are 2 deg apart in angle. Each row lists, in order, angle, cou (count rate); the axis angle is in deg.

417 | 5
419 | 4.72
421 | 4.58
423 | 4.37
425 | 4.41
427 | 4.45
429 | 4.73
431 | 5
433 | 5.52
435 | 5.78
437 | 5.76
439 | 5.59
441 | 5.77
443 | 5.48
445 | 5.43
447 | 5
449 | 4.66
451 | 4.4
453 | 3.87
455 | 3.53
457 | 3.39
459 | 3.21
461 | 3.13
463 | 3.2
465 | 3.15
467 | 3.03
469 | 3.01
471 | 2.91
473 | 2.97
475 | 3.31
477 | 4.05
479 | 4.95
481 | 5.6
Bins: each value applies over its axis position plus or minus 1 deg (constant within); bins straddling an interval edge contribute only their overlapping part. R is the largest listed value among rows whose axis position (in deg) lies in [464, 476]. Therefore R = 3.31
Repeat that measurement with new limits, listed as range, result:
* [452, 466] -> 3.87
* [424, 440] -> 5.78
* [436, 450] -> 5.77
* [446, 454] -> 5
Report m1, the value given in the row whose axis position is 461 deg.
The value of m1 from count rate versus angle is 3.13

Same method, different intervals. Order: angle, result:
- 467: 3.03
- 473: 2.97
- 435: 5.78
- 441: 5.77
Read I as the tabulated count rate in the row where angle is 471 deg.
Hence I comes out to 2.91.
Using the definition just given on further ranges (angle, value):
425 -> 4.41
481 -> 5.6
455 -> 3.53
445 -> 5.43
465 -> 3.15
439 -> 5.59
